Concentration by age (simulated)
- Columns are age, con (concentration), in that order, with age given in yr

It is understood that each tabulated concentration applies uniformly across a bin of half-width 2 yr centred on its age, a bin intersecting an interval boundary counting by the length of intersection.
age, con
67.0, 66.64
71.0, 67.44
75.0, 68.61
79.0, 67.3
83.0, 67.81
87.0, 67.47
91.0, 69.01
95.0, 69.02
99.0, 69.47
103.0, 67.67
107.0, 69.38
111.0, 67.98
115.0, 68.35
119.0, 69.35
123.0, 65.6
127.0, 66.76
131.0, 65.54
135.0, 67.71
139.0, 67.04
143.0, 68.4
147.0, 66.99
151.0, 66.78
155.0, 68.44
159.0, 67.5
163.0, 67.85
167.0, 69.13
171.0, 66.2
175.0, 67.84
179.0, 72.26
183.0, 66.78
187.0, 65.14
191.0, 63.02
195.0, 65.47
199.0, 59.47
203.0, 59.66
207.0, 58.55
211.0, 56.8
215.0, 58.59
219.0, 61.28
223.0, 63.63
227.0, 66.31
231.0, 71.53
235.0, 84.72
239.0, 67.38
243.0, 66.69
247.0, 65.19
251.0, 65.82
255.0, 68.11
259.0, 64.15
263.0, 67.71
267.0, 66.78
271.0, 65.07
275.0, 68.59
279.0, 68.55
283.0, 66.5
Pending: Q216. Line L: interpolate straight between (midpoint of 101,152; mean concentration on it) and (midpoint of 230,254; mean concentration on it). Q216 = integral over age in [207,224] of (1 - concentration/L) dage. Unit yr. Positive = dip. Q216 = 2.4 yr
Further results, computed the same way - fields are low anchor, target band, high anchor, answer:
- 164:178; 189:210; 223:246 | 2.5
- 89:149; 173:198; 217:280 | 0.5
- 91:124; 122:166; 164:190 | 0.5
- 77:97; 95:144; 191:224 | -1.3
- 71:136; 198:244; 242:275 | 1.4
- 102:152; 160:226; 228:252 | 4.9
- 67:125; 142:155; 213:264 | 0.0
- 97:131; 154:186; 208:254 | -0.5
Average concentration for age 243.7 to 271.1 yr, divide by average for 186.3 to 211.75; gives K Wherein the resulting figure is 1.1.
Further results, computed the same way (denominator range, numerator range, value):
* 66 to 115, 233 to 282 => 1.00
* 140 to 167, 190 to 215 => 0.89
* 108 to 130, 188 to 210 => 0.91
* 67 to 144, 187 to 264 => 0.96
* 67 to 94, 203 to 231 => 0.91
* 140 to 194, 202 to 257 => 0.97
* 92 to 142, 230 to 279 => 1.01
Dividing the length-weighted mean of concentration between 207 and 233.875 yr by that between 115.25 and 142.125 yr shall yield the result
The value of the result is 0.94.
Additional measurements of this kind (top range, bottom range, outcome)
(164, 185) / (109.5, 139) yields 1.02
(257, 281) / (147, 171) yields 0.99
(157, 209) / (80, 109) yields 0.95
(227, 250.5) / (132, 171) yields 1.04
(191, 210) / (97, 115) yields 0.89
